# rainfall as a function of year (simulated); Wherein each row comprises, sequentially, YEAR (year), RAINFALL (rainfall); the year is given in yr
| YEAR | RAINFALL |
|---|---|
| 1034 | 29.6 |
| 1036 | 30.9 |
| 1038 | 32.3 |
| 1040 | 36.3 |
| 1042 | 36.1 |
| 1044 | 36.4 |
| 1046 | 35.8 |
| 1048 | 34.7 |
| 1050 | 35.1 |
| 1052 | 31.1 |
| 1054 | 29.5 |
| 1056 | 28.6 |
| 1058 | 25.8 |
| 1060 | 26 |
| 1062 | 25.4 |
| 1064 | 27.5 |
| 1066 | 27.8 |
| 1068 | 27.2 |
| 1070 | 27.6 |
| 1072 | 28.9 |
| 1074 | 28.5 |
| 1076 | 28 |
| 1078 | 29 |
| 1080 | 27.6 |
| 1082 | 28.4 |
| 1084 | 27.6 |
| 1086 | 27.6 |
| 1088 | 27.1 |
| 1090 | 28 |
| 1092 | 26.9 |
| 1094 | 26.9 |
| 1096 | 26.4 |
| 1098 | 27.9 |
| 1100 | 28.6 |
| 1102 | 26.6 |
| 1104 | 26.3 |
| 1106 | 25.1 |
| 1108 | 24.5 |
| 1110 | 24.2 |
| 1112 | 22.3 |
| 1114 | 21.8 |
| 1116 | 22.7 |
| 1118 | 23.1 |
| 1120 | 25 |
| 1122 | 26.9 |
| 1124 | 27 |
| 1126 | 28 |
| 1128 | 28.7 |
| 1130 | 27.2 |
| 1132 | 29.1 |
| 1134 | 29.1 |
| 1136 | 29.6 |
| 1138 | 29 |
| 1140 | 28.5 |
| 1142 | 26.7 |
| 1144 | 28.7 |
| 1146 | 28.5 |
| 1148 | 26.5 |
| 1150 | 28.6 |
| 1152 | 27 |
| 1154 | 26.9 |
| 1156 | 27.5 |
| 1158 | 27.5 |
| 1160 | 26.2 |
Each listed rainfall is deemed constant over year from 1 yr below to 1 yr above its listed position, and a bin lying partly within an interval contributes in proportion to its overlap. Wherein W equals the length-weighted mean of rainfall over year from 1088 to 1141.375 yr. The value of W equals 26.5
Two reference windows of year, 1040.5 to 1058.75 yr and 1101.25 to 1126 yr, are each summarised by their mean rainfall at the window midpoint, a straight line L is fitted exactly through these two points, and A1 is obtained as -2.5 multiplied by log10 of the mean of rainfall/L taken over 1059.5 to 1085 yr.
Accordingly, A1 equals 0.08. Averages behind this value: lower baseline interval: 32.8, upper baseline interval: 24.7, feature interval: 27.7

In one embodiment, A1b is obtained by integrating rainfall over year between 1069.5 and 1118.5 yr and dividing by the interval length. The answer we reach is 26.5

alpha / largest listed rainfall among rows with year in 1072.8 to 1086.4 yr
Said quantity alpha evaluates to 29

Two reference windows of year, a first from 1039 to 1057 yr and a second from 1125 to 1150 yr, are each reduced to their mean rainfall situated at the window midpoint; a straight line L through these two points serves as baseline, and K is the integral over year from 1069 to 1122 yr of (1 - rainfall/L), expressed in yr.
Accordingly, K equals 7.7 yr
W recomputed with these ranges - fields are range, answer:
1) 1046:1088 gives 28.7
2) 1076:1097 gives 27.6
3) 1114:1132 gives 26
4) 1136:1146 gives 28.4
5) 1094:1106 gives 27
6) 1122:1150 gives 28.2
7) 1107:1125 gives 24.2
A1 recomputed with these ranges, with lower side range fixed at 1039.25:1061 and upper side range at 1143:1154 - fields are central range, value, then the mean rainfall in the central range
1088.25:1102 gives 0.11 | 27.4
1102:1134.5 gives 0.14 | 25.7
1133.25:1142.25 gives -0.02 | 28.7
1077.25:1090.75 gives 0.11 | 27.9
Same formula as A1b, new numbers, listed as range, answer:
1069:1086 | 28.2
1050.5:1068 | 27.9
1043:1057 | 33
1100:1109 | 26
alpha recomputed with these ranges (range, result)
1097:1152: 29.6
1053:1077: 29.5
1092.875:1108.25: 28.6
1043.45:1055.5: 36.4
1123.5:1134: 29.1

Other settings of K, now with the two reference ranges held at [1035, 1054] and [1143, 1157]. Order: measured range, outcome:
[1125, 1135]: 0.16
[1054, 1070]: 2.85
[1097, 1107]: 1.20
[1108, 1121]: 2.85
